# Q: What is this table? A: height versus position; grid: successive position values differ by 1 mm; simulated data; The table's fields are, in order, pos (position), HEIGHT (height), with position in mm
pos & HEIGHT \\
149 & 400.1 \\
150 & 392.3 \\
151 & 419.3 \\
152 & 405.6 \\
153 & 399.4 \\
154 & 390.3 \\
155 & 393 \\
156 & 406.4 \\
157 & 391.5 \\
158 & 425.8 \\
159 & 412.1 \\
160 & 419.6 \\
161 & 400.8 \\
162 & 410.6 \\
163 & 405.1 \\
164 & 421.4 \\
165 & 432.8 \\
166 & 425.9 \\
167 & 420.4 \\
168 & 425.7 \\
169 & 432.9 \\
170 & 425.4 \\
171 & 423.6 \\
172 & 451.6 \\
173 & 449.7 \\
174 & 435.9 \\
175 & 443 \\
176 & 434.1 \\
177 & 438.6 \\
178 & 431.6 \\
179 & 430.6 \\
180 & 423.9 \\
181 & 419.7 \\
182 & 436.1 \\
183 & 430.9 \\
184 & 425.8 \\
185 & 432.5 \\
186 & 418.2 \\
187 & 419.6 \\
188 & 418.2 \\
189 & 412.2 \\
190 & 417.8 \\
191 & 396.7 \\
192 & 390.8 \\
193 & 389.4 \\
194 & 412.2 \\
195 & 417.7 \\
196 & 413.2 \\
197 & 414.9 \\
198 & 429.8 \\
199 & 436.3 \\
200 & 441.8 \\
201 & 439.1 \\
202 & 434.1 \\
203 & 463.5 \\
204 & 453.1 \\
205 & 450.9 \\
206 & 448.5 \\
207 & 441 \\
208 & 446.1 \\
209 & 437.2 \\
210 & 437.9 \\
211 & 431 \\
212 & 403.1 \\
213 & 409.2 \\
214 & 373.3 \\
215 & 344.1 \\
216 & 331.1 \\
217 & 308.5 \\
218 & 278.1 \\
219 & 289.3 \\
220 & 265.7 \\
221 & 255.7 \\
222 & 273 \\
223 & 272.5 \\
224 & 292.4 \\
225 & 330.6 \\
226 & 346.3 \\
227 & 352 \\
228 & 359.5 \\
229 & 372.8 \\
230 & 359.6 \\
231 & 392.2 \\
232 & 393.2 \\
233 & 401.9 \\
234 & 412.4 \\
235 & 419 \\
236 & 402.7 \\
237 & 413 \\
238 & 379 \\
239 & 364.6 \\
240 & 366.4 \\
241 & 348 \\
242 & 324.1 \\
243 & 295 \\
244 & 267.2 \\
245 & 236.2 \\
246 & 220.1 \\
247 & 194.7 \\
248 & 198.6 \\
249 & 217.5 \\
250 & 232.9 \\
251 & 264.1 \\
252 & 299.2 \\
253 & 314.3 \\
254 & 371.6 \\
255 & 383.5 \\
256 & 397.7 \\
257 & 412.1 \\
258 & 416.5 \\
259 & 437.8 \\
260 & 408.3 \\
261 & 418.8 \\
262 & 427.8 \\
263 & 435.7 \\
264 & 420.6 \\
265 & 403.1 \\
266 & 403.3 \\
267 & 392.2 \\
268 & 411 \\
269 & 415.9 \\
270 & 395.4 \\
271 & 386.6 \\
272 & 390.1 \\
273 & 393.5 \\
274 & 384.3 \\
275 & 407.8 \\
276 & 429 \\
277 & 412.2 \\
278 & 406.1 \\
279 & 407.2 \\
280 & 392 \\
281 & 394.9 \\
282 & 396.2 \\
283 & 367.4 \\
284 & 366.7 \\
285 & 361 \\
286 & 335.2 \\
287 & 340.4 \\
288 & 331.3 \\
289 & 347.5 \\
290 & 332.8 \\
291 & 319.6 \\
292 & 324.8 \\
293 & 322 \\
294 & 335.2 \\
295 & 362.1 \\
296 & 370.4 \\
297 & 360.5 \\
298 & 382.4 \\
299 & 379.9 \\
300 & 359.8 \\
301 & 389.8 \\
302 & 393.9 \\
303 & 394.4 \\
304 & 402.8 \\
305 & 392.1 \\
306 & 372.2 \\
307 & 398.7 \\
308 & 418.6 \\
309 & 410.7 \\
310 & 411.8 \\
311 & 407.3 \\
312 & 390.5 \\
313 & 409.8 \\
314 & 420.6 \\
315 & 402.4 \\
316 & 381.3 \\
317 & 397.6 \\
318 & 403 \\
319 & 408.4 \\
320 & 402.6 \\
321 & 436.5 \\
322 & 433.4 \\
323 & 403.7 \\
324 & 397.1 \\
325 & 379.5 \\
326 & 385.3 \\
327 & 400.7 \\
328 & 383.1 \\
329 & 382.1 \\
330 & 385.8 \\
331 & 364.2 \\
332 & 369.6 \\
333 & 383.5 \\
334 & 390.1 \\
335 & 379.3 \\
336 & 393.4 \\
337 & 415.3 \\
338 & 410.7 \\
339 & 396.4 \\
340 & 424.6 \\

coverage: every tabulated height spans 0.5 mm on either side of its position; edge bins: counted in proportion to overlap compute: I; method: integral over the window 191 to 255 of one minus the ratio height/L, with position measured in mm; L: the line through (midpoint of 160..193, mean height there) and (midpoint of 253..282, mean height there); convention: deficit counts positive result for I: 8.5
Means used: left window 424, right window 404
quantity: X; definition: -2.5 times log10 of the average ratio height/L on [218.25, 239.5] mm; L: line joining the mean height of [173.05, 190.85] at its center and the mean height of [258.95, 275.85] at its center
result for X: 0.191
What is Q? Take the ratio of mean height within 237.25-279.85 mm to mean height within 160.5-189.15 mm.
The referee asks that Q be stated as 0.84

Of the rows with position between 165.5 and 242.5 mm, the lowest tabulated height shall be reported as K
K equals 255.7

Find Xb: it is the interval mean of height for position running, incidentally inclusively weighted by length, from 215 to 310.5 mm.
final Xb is 359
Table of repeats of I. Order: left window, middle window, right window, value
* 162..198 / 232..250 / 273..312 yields 3.5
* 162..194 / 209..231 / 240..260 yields 1.1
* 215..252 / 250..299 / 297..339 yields -3.2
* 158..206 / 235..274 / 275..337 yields 4.5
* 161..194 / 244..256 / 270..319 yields 3.8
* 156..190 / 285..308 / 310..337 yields 2.2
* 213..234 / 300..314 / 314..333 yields -0.5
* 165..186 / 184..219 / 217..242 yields -1.7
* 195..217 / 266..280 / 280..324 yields -0.3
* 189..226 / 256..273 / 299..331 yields -0.8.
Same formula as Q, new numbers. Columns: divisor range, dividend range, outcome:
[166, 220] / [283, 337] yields 0.92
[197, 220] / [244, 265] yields 0.83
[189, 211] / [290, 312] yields 0.88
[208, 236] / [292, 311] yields 1.07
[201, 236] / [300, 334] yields 1.06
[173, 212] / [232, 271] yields 0.83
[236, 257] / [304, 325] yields 1.31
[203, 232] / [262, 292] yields 1.06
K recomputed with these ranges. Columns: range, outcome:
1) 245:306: 194.7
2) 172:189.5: 412.2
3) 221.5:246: 220.1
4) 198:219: 278.1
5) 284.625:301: 319.6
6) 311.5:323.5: 381.3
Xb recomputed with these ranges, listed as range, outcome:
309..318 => 403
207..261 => 344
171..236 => 398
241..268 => 340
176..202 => 422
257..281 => 408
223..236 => 367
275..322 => 383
